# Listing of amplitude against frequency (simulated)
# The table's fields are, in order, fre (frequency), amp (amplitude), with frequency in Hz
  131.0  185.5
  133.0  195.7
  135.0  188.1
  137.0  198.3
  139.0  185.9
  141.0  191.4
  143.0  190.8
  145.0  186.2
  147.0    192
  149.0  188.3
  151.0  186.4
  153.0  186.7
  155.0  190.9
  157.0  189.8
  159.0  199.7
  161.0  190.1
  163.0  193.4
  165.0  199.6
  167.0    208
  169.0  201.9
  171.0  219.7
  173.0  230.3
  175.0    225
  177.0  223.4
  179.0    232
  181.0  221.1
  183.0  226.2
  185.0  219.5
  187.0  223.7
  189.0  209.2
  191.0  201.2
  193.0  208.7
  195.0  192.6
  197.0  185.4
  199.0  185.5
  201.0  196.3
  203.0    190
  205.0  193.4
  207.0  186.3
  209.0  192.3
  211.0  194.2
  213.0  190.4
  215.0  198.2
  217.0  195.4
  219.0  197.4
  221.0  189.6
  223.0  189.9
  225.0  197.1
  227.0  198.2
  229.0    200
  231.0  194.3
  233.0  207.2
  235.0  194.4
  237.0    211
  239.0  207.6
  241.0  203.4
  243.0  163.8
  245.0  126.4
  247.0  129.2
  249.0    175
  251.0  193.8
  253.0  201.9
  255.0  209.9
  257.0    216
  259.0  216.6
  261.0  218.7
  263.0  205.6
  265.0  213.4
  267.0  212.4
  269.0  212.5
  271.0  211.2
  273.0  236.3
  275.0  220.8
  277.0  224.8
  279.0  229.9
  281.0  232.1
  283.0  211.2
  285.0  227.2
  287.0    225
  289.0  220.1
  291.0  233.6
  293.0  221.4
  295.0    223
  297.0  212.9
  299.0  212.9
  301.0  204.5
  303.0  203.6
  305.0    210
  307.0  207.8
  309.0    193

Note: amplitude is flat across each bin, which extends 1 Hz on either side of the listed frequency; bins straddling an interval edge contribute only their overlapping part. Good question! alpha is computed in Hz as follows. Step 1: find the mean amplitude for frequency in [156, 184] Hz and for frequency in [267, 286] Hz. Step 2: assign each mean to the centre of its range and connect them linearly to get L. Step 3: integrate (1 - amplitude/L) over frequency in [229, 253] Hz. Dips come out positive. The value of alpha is 3.8 Hz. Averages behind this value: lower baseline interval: 211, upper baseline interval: 222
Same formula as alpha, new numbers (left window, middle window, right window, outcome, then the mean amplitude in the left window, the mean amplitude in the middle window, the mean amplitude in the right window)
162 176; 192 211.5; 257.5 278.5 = 1.9 Hz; 211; 192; 218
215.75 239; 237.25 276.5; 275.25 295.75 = 2.4 Hz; 198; 199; 225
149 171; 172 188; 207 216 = -2.5 Hz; 196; 225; 193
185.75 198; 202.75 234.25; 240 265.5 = 0.5 Hz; 204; 195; 190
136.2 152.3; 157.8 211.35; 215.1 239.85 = -3.2 Hz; 190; 206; 198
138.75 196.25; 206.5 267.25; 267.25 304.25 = 5.4 Hz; 204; 194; 220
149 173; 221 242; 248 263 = 0.3 Hz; 198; 200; 205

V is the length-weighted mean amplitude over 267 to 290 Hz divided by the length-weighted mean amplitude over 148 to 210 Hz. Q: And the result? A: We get 1.1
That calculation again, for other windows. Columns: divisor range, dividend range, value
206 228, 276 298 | 1.16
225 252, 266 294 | 1.20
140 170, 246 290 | 1.09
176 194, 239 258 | 0.83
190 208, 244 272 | 1.01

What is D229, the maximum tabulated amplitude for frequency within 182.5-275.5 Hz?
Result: 236.3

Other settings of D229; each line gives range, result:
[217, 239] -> 211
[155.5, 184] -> 232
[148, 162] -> 199.7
